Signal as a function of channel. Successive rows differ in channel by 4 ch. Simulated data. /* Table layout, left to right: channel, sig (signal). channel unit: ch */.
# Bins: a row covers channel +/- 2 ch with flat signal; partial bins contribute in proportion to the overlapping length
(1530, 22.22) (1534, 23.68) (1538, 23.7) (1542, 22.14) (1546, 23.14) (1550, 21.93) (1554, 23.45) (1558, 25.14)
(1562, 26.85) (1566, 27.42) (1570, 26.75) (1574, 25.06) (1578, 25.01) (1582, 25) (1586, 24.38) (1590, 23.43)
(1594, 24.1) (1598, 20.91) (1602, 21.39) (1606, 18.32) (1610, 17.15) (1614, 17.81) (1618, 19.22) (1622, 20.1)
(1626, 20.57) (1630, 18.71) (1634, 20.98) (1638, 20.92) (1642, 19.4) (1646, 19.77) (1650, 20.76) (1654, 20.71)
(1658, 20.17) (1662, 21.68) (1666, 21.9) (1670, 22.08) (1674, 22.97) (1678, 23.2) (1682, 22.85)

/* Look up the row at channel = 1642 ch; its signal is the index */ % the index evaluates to 19.4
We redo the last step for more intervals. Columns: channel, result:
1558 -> 25.14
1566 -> 27.42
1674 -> 22.97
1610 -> 17.15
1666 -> 21.9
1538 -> 23.7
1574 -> 25.06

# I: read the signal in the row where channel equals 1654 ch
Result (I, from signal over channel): 20.71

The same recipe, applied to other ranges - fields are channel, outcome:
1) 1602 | 21.39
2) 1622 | 20.1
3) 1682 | 22.85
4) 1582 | 25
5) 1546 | 23.14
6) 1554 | 23.45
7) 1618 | 19.22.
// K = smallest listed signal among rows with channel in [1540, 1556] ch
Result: 21.93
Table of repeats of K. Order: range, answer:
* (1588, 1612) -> 17.15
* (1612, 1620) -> 17.81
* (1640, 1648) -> 19.4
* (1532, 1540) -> 23.68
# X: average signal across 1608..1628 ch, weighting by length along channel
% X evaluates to 19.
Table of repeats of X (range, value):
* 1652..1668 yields 21.1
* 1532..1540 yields 23.7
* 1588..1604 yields 22.5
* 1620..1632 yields 19.8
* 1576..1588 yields 24.8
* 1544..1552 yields 22.5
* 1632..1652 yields 20.4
